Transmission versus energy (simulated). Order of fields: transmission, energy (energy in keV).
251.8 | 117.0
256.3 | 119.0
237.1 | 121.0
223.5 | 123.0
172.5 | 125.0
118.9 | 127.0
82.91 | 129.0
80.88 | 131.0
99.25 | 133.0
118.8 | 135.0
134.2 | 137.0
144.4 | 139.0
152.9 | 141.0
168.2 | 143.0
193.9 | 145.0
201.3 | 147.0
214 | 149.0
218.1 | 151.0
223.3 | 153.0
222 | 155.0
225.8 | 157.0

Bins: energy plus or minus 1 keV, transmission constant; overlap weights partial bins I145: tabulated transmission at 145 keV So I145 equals 193.9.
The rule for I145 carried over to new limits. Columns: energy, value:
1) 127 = 118.9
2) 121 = 237.1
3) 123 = 223.5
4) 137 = 134.2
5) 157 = 225.8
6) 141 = 152.9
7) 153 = 223.3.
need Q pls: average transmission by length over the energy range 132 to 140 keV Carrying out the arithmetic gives 124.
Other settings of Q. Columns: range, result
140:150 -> 186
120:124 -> 230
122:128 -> 172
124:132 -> 114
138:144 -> 155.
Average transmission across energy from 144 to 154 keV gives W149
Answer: 210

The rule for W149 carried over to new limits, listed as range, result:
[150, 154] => 221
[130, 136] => 99.6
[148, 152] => 216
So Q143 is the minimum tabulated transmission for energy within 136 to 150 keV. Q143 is 134.2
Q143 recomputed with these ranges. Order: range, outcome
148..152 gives 214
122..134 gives 80.88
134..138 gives 118.8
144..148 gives 193.9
